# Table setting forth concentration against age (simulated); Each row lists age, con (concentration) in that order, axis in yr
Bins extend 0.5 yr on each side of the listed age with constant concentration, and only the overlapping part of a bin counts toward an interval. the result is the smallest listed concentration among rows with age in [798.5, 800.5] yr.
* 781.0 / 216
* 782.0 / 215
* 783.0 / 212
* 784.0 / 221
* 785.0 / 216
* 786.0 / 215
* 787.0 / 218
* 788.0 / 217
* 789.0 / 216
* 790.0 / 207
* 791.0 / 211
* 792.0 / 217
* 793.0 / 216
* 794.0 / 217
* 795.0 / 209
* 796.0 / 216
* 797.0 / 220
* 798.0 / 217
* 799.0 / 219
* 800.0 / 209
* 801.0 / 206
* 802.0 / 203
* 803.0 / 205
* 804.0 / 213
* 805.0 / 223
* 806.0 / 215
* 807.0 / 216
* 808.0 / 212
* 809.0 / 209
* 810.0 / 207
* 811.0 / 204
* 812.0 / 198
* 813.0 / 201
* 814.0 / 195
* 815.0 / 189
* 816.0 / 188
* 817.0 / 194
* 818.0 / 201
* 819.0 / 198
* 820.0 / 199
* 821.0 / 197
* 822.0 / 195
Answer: 209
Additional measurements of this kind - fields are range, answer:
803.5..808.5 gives 212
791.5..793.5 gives 216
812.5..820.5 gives 188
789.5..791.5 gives 207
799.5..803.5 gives 203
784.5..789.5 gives 215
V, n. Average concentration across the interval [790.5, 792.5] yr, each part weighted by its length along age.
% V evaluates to 214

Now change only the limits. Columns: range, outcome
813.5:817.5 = 192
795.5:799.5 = 218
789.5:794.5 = 214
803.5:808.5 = 216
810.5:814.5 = 200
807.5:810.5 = 209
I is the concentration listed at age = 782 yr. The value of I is 215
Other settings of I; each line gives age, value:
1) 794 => 217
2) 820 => 199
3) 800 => 209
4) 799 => 219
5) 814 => 195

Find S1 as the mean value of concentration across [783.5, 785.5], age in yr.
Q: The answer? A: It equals 218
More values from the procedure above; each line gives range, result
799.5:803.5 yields 206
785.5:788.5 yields 217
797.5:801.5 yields 213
